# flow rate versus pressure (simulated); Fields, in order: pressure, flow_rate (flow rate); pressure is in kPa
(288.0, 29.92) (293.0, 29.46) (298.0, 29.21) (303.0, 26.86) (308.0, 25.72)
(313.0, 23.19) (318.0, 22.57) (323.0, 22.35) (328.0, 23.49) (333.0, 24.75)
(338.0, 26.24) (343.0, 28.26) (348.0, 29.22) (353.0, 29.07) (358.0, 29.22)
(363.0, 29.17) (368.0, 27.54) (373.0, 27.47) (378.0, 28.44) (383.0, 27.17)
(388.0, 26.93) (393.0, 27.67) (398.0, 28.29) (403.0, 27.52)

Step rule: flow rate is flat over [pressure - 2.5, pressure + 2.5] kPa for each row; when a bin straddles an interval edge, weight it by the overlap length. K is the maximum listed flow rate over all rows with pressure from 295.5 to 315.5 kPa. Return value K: 29.21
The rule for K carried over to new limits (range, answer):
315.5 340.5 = 26.24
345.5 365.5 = 29.22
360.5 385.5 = 29.17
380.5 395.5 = 27.67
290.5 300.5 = 29.46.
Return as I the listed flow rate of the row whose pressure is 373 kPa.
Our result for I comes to 27.47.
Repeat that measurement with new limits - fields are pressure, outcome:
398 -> 28.29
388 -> 26.93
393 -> 27.67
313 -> 23.19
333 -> 24.75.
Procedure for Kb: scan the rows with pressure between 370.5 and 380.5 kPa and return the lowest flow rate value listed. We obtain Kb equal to 27.47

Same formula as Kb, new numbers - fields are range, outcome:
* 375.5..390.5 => 26.93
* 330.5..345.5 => 24.75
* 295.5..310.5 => 25.72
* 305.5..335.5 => 22.35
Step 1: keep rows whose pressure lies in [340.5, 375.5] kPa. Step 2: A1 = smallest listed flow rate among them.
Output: 27.47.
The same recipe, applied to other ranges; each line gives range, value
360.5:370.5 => 27.54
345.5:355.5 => 29.07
